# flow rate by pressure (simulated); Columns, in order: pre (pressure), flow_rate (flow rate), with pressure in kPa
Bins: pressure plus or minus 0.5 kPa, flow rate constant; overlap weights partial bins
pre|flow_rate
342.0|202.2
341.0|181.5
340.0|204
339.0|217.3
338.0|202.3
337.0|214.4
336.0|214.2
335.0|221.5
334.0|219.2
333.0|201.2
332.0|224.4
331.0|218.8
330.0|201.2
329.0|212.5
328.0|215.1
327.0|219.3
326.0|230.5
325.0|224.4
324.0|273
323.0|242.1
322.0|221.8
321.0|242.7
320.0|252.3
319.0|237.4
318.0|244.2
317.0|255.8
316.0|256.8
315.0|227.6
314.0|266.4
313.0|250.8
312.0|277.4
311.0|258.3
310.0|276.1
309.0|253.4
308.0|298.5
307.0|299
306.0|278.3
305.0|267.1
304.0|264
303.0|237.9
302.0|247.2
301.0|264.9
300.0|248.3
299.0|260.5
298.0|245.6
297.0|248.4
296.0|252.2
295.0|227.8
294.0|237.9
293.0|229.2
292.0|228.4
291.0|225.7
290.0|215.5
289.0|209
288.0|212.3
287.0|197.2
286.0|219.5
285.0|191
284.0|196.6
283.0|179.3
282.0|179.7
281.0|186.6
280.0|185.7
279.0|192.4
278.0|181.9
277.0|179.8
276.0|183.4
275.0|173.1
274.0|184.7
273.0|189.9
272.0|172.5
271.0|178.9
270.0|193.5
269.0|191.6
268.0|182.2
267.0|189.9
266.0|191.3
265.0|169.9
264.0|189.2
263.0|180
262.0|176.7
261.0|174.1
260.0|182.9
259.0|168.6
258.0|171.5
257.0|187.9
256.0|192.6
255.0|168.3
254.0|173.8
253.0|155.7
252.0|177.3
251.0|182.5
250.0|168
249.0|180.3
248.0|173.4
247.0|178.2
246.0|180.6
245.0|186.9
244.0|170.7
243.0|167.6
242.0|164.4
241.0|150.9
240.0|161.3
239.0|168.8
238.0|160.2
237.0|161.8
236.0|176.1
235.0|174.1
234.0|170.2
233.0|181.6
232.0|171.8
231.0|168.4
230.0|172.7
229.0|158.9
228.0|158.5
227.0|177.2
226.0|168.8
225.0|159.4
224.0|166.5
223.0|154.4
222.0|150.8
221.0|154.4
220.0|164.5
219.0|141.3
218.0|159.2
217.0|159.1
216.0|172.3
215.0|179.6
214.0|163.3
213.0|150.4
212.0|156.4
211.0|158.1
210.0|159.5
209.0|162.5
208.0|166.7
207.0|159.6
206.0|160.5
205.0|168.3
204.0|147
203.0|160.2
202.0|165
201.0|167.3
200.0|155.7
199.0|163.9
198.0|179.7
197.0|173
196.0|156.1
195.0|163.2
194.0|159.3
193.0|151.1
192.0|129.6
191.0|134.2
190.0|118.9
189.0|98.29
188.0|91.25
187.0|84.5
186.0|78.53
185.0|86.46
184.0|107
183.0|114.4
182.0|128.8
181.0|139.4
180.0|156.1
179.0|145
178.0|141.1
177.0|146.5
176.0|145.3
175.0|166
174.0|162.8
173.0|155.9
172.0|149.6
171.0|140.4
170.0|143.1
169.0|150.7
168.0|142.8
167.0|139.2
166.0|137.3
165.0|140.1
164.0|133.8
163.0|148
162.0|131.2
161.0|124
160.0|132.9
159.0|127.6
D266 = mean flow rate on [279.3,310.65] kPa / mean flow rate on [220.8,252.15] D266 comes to 1.39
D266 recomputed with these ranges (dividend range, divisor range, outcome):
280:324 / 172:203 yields 1.72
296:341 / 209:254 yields 1.45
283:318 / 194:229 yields 1.51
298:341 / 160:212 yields 1.69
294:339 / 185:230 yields 1.60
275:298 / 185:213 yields 1.42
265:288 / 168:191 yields 1.44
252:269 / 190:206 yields 1.14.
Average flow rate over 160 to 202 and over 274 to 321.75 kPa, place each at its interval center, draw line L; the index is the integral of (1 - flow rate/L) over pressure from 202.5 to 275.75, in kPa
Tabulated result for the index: 5.7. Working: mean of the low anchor 139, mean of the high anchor 232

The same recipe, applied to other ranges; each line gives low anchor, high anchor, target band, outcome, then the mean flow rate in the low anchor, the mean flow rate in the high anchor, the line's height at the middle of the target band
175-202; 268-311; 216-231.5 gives 0.4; 136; 221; 166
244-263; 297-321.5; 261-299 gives 2.9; 177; 259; 216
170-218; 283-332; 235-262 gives 2.6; 146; 240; 191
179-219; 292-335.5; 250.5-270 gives 1.9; 146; 245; 199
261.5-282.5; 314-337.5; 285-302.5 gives -2.6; 183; 230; 202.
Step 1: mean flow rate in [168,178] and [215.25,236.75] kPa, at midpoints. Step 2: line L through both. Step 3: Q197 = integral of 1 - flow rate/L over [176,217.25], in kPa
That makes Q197 3.1 kPa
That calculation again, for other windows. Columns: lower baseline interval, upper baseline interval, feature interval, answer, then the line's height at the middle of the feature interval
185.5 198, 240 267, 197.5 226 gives -3.2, 145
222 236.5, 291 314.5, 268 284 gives 2.9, 224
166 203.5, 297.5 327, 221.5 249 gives 2.6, 186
